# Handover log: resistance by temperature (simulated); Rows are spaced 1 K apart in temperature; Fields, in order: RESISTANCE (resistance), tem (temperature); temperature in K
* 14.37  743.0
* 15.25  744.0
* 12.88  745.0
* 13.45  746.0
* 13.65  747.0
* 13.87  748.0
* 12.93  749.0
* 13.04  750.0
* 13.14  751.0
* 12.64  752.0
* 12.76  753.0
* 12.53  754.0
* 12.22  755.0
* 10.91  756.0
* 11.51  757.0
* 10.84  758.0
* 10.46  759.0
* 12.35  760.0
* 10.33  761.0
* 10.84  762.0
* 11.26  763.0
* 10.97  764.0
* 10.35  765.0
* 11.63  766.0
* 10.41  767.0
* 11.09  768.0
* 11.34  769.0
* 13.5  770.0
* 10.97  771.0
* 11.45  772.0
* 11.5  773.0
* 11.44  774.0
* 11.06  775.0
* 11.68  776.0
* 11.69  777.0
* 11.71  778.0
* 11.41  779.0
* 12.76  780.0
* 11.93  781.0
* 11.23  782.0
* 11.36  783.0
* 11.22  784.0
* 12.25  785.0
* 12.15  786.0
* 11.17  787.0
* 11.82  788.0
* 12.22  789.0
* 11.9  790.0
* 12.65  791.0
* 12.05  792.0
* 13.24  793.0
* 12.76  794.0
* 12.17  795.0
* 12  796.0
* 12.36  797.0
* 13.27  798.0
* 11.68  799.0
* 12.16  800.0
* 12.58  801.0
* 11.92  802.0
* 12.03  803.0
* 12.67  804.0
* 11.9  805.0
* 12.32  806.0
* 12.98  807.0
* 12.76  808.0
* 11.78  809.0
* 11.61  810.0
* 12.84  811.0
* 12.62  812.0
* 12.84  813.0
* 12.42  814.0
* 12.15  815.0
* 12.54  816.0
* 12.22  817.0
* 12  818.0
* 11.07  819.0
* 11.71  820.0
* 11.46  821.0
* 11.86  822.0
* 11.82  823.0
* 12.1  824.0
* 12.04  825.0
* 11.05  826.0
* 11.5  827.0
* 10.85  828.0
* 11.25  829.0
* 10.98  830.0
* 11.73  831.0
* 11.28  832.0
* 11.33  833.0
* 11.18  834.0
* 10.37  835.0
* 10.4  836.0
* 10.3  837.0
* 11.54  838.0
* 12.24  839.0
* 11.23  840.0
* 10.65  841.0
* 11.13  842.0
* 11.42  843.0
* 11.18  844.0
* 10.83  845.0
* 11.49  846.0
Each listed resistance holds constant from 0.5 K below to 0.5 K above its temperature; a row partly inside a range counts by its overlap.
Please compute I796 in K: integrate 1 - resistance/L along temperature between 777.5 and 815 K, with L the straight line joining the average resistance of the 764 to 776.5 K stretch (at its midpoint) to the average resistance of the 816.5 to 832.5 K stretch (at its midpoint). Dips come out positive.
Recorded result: -2.4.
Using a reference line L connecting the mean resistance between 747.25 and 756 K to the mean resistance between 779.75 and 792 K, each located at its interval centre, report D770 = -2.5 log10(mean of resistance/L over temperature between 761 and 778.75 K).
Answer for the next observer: 0.09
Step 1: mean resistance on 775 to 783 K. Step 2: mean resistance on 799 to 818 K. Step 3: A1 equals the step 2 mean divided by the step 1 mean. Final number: 1.05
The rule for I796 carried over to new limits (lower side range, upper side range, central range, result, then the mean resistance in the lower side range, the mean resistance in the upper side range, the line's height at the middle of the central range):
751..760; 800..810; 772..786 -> 0.5 K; 11.8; 12.3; 12.1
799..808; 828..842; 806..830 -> -0.4 K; 12.3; 11.1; 11.8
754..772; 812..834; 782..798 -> -0.9 K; 11.3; 11.7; 11.5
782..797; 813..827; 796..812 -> -0.5 K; 12.1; 11.9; 12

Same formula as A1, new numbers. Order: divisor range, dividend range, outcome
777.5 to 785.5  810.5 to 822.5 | 1.03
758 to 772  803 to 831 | 1.07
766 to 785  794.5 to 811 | 1.06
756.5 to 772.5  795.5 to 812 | 1.10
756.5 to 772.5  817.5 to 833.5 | 1.03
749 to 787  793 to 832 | 1.04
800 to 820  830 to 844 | 0.91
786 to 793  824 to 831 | 0.94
